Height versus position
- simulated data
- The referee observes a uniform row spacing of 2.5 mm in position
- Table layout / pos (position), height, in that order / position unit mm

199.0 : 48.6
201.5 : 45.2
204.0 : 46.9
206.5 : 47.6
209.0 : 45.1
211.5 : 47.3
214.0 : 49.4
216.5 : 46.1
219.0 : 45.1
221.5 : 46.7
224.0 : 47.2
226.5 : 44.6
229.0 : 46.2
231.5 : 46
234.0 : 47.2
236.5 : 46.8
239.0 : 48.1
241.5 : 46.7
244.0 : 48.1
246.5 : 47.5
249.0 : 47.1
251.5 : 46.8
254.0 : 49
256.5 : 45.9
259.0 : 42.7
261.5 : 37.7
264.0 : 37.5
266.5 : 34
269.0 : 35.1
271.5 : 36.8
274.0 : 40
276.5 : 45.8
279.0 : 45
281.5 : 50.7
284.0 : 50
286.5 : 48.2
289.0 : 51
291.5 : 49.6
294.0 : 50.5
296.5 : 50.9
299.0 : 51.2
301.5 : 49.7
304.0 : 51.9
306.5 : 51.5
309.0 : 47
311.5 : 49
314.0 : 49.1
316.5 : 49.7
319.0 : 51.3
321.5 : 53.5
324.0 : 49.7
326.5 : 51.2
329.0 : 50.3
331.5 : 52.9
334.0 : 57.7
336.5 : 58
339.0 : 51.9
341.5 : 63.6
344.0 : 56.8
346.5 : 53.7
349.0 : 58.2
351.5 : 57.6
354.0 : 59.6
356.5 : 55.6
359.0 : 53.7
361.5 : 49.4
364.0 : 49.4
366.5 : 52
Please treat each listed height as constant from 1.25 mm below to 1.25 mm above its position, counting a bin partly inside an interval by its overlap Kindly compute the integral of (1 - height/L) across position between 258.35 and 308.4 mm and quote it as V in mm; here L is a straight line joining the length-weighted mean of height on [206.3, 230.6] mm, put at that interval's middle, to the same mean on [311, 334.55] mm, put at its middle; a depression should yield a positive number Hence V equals 4.06 mm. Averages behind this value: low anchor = 46.5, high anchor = 51.3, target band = 45.5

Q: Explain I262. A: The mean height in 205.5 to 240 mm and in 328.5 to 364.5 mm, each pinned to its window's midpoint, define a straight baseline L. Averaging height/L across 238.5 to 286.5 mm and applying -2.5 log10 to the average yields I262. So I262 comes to 0.127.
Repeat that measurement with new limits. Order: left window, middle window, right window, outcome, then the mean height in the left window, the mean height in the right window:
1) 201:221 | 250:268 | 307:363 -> 0.18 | 46.6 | 53.6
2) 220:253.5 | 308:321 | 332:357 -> 0.10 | 46.9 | 57.2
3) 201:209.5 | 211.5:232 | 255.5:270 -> -0.05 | 46.4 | 38.8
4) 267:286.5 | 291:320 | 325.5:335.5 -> -0.04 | 43.3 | 53.2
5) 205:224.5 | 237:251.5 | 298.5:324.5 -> 0.01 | 46.8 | 50.3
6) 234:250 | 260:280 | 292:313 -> 0.24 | 47.4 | 50.2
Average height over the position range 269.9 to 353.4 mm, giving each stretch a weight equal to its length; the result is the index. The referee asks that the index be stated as 51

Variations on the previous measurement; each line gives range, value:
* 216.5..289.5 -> 44.9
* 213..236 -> 46.5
